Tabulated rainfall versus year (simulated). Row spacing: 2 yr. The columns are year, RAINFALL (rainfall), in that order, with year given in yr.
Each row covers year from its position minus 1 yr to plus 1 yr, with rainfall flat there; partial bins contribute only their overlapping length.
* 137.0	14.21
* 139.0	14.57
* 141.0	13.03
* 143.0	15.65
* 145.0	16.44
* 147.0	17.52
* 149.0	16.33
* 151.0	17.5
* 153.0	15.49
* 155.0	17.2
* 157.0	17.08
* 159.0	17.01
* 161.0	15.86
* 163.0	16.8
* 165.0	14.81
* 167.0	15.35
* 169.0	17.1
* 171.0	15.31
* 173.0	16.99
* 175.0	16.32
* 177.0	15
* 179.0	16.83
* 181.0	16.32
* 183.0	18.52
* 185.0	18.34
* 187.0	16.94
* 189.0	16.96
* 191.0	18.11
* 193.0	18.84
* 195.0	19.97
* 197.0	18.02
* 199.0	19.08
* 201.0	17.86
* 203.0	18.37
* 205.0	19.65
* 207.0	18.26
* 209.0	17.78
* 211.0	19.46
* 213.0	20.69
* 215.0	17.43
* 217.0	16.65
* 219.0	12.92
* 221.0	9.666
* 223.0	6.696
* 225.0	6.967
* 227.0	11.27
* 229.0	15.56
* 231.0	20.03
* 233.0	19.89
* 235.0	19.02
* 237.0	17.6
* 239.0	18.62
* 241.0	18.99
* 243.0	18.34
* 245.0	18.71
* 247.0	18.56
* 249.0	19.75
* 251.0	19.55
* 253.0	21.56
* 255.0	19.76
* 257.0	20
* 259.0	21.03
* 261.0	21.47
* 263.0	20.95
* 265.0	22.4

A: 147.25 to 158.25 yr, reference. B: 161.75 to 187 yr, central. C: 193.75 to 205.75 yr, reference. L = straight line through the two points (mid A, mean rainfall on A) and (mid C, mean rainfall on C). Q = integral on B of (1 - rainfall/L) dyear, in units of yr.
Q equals 1.8 yr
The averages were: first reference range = 16.8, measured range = 16.5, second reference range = 18.8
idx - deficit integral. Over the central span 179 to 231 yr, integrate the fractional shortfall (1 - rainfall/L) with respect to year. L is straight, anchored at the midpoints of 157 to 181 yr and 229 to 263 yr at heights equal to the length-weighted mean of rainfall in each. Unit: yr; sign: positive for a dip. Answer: 3.3 yr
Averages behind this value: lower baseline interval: 16.2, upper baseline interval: 19.5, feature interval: 16.5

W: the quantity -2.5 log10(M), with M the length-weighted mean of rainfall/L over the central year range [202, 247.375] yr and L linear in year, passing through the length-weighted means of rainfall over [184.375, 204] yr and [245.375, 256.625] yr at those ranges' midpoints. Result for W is 0.15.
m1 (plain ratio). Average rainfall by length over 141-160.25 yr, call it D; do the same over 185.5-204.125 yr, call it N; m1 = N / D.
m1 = 1.11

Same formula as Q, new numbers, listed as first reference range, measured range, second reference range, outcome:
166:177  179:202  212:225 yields -4.6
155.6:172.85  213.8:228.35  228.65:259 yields 5.1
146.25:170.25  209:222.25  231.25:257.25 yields 1.6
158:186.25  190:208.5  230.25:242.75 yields -1.2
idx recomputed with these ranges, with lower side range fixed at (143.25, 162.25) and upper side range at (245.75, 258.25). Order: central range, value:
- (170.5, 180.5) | 0.73 yr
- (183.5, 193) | 0.02 yr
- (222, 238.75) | 3.84 yr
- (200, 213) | -0.23 yr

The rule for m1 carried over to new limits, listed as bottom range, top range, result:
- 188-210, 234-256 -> 1.04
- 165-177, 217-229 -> 0.66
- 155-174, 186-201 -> 1.12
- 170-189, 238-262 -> 1.18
